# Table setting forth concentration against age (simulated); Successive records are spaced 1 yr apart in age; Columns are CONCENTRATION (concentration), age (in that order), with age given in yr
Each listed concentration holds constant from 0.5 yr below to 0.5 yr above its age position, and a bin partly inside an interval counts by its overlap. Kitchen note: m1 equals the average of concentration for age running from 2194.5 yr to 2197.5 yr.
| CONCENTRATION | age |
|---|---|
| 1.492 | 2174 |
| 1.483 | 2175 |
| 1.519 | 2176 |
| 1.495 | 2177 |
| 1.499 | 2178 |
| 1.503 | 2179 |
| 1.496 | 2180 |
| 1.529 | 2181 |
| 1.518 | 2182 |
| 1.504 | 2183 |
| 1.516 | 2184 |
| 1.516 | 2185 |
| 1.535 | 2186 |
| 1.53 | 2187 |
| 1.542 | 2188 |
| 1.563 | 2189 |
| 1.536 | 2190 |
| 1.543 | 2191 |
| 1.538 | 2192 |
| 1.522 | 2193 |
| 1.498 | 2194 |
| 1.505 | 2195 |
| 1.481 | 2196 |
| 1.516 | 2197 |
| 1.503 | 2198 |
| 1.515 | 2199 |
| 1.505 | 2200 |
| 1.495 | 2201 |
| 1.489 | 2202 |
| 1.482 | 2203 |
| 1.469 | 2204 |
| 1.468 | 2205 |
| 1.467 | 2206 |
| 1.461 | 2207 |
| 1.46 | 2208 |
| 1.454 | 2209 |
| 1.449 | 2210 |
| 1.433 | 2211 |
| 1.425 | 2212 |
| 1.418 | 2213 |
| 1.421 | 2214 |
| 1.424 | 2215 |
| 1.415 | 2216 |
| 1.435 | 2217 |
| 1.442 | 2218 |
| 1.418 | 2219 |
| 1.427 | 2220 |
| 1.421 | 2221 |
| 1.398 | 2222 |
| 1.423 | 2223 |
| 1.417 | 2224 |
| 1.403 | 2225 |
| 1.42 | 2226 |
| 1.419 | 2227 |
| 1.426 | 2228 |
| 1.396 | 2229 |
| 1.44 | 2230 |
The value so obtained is 1.5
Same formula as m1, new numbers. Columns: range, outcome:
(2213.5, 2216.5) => 1.42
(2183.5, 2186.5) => 1.52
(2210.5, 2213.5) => 1.43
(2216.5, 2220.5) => 1.43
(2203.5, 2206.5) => 1.47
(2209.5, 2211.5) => 1.44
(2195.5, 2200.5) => 1.5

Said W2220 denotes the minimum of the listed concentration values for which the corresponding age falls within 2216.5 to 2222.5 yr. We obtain 1.398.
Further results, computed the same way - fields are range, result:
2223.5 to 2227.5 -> 1.403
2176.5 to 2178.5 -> 1.495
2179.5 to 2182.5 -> 1.496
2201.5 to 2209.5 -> 1.454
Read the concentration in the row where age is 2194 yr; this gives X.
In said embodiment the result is 1.498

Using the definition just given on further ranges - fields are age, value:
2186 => 1.535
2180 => 1.496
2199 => 1.515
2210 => 1.449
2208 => 1.46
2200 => 1.505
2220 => 1.427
